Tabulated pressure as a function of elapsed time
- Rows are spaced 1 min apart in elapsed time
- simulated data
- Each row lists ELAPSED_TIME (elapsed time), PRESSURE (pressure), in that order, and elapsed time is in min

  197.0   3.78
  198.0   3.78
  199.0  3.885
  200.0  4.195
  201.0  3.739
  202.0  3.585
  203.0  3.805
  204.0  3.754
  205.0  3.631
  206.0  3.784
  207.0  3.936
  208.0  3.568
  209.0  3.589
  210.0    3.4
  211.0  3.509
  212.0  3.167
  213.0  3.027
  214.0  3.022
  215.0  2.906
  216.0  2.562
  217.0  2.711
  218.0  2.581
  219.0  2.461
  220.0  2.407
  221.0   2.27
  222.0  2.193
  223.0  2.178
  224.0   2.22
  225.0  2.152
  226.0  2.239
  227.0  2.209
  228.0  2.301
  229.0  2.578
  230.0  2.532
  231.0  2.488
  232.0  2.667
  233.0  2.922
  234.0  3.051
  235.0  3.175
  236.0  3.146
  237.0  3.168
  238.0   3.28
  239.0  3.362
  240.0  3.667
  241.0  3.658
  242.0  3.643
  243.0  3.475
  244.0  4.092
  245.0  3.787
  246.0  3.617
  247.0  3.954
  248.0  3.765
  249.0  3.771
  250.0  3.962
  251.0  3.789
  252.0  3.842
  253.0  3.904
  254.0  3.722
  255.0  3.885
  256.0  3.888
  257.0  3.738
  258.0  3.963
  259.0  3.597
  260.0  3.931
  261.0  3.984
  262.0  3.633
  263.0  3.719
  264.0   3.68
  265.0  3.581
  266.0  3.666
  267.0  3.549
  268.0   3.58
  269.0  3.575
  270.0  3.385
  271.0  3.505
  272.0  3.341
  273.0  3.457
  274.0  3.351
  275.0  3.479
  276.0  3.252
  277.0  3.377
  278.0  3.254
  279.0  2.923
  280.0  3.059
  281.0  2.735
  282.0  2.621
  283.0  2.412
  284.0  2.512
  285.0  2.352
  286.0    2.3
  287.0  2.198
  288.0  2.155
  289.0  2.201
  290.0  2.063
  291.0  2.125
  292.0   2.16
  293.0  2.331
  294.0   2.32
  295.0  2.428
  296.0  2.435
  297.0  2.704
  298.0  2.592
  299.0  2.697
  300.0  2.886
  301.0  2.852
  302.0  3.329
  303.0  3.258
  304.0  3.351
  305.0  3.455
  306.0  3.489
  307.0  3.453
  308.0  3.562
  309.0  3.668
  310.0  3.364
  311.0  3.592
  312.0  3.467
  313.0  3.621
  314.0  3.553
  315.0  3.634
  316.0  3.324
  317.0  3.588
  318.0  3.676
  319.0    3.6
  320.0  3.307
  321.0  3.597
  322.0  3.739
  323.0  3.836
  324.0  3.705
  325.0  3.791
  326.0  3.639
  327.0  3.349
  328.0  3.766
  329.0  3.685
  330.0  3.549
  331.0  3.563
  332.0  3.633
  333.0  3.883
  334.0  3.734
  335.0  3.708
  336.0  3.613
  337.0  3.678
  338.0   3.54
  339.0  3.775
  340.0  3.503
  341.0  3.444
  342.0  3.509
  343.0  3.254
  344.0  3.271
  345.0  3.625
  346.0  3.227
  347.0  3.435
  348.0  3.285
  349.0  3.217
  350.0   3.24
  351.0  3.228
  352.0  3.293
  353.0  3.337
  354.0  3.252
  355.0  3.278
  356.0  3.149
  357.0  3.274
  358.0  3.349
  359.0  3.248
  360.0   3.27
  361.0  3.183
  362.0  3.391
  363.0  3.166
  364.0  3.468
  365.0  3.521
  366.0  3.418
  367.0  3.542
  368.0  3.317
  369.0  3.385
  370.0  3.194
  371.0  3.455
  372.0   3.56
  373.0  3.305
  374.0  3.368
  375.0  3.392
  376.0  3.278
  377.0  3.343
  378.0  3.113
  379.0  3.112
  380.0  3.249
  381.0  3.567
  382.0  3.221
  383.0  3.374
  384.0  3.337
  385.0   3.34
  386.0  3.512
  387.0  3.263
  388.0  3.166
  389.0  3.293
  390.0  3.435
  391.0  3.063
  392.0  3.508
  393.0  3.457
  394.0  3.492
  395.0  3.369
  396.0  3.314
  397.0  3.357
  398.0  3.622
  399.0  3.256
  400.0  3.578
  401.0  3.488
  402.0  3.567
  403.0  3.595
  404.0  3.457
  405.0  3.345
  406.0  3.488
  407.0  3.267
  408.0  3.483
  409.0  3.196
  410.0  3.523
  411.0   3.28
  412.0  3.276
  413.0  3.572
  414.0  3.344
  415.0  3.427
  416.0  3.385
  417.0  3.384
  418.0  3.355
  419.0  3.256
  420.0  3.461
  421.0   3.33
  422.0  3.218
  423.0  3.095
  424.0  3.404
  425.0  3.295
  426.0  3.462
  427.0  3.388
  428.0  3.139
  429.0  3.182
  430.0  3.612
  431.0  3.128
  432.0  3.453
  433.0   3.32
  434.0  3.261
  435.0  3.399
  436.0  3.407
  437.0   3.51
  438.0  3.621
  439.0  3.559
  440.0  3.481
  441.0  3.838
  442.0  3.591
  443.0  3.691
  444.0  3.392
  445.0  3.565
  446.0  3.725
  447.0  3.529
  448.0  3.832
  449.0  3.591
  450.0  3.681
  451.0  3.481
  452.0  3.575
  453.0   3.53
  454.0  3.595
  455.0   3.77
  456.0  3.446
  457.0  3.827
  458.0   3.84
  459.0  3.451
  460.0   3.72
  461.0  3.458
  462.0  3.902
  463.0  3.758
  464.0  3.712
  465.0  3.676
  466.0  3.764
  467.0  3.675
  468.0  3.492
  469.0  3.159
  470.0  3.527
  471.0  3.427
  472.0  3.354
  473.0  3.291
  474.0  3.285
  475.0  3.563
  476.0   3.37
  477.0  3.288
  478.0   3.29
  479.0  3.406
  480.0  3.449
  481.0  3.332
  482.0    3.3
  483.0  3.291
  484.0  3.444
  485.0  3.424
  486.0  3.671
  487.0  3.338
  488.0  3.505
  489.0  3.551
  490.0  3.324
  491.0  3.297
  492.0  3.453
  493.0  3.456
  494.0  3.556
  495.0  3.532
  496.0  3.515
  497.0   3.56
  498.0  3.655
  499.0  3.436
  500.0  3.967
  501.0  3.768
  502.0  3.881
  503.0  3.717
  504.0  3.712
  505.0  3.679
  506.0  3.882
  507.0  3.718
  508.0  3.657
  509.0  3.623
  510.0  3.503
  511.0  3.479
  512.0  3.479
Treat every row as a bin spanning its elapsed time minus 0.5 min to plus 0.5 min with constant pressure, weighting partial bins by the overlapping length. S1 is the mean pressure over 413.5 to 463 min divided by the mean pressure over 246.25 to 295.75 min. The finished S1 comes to 1.1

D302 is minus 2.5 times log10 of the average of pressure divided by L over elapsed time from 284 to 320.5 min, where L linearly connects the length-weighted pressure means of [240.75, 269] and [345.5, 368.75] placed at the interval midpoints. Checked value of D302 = 0.19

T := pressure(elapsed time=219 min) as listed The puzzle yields 2.461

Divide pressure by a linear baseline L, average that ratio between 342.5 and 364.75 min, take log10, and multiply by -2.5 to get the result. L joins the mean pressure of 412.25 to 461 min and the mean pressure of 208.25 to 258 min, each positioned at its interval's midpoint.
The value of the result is 0.02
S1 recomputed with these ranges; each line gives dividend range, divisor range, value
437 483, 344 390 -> 1.07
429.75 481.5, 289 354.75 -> 1.07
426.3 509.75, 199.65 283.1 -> 1.07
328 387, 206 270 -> 1.04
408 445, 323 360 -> 0.98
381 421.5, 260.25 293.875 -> 1.12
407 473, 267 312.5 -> 1.18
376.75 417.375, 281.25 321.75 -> 1.14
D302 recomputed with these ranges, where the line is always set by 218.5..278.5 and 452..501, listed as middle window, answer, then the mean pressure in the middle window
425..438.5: 0.03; 3.37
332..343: -0.07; 3.62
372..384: 0.04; 3.31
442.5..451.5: -0.04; 3.61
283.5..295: 0.43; 2.25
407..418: 0.02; 3.38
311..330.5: -0.07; 3.6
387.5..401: 0.02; 3.38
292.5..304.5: 0.21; 2.77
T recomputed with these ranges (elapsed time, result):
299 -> 2.697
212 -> 3.167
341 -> 3.444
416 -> 3.385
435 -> 3.399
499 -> 3.436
